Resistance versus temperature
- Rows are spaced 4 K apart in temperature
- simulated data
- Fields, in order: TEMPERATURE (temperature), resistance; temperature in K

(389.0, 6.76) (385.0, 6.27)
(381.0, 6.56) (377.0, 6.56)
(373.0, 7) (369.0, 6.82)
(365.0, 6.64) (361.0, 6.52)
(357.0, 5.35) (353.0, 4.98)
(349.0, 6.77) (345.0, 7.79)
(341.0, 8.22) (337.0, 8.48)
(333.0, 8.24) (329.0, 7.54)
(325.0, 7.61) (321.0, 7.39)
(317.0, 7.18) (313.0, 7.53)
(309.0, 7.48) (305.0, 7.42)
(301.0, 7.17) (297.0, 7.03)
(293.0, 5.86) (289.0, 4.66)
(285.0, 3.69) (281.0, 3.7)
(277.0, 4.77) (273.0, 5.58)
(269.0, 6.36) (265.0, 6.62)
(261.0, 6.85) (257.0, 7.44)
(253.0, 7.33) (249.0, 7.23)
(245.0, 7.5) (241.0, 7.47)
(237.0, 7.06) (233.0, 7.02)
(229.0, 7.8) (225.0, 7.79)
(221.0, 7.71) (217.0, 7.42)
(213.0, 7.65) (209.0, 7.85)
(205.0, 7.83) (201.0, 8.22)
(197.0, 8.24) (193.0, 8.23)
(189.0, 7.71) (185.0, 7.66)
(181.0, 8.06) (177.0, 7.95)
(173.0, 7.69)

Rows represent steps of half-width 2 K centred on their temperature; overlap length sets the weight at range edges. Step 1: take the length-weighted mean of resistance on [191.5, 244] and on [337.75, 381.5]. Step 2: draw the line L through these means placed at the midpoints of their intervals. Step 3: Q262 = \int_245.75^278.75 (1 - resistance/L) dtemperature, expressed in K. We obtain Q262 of 3.7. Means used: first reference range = 7.71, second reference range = 6.71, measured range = 6.57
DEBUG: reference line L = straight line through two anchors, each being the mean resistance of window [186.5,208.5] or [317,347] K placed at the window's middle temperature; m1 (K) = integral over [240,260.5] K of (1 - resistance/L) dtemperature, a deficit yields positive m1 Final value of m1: 1.6 K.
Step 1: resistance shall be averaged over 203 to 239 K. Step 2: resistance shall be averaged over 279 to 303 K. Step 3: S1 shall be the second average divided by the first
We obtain 0.71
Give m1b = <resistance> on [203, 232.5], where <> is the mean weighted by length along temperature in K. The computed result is 7.69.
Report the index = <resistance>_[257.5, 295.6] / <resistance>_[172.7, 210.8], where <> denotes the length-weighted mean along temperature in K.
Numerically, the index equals 0.69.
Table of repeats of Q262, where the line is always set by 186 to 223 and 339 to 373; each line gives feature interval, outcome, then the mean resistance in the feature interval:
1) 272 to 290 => 7.1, 4.41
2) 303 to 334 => -2.5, 7.53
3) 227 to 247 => 0.6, 7.37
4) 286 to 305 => 2.5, 6.18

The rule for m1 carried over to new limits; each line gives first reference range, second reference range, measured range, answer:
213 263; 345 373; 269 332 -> 4.5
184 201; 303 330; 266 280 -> 3.9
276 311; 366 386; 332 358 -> -3.4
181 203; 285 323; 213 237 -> 0.3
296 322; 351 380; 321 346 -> -3.9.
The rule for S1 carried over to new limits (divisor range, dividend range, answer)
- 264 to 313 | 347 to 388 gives 1.07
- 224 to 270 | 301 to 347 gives 1.07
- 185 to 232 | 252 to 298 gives 0.74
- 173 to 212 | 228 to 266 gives 0.91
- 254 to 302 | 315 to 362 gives 1.24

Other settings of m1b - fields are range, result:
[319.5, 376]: 7.08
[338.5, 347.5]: 7.96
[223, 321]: 6.62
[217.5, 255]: 7.43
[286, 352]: 7.18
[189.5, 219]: 7.91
